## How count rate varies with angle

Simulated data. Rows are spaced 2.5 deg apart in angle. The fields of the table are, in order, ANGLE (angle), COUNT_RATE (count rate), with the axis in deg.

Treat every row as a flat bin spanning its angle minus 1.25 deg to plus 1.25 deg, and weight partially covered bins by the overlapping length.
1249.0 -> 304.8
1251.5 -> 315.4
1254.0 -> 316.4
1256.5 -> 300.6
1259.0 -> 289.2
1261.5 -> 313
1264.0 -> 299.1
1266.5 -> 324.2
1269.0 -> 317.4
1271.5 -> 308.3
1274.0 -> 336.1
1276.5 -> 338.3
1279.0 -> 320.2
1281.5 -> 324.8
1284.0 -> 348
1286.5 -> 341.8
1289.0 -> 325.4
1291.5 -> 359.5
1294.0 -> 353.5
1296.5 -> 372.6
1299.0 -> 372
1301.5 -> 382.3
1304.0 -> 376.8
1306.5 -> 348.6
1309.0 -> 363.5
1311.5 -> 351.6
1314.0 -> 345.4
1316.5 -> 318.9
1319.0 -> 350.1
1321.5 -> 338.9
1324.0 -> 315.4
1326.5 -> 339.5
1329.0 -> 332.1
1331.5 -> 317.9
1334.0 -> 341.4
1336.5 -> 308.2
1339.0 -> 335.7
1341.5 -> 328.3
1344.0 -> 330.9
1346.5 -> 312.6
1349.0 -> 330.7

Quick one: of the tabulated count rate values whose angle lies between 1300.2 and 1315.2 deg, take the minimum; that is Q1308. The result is 345.4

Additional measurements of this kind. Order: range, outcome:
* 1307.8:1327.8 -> 315.4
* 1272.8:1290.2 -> 320.2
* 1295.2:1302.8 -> 372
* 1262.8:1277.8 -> 299.1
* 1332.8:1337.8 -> 308.2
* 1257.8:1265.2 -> 289.2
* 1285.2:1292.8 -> 325.4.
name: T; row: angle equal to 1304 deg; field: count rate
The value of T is 376.8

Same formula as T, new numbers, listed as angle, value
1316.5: 318.9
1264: 299.1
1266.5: 324.2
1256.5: 300.6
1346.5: 312.6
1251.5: 315.4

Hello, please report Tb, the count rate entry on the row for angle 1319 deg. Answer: 350.1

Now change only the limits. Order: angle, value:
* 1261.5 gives 313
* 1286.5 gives 341.8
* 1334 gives 341.4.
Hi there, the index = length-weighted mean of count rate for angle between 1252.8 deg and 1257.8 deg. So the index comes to 308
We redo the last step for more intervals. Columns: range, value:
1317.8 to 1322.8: 344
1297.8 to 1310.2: 369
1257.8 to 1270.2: 309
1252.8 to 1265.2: 304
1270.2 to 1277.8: 327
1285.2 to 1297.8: 351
